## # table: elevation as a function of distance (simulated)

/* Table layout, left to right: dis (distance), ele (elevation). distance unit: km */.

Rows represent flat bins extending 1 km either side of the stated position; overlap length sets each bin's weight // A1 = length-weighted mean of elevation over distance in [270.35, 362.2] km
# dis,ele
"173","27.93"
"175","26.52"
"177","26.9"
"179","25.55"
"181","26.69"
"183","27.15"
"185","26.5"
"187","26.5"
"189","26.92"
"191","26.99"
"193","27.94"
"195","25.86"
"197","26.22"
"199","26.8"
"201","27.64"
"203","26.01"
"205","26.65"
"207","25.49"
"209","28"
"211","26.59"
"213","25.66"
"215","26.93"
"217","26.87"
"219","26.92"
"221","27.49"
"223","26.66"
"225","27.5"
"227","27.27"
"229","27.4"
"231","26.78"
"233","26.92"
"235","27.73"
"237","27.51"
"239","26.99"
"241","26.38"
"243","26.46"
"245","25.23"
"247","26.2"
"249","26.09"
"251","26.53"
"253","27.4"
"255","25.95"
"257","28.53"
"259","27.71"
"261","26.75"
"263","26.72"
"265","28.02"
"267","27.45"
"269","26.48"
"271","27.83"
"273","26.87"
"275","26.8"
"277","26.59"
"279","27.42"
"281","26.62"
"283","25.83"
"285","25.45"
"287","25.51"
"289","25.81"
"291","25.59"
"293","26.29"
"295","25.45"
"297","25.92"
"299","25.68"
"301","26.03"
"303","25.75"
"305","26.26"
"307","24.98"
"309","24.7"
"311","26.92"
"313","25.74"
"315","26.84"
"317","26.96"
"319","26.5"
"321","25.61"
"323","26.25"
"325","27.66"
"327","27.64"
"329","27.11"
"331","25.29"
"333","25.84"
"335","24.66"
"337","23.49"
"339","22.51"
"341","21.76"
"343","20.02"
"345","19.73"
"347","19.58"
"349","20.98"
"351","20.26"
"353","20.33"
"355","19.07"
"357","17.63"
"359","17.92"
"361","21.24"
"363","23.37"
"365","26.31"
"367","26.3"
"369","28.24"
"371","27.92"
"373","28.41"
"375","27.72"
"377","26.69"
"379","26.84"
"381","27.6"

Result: 24.5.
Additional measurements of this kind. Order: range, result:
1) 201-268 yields 26.9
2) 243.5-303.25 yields 26.5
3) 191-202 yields 26.9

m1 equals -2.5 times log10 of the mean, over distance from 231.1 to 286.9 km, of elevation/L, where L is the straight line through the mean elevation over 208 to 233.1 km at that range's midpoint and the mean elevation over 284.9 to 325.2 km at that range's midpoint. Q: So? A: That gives -0.011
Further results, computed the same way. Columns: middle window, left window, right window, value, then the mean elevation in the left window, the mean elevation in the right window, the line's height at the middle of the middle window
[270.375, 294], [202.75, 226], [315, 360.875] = -0.07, 26.8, 23.1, 24.7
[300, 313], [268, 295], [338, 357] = -0.07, 26.4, 20.3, 24.1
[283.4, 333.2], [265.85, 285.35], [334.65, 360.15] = -0.10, 26.8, 20.5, 23.9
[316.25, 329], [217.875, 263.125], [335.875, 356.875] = -0.21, 26.9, 20.7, 22.1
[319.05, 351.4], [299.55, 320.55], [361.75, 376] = 0.11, 26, 26.8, 26.4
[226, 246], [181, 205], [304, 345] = -0.02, 26.8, 25.2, 26.3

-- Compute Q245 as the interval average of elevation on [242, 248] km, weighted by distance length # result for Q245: 26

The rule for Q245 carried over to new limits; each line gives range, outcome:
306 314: 25.6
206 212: 26.7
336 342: 22.6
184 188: 26.5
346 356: 20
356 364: 20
